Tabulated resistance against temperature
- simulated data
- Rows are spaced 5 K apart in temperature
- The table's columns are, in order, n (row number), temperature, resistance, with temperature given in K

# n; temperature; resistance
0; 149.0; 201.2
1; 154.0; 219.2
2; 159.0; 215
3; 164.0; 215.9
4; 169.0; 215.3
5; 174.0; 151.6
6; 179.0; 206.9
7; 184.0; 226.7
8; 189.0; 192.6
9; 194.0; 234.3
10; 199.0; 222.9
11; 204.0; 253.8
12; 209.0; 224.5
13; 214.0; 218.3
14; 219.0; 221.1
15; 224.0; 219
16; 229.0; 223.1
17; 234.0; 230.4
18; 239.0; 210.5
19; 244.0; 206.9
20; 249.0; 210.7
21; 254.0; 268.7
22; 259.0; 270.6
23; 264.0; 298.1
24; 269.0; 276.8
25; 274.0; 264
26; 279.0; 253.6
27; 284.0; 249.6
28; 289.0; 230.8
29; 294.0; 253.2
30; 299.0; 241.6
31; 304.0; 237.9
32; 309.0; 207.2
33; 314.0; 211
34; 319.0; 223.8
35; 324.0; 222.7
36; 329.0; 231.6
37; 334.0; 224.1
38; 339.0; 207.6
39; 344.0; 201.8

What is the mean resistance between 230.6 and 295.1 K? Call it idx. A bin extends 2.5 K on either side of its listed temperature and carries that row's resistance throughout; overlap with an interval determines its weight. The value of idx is 248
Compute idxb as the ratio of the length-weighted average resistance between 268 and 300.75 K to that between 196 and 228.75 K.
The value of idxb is 1.11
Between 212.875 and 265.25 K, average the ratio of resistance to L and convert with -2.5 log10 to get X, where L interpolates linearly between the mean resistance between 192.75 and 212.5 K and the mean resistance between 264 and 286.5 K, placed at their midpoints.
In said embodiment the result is 0.07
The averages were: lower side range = 233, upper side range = 265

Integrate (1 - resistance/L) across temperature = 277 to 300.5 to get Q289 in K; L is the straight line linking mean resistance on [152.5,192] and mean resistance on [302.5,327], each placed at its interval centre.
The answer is -3.1 K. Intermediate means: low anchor 205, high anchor 220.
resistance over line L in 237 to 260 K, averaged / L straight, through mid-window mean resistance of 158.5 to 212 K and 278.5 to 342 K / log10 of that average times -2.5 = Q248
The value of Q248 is -0.045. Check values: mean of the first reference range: 215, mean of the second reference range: 229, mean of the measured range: 232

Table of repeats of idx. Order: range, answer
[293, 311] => 234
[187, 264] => 230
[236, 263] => 237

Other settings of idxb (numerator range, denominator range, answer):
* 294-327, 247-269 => 0.85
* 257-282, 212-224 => 1.24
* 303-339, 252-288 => 0.83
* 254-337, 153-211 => 1.14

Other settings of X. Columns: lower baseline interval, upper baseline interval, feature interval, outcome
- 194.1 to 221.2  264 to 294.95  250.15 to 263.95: -0.083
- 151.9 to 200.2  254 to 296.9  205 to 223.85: 0.030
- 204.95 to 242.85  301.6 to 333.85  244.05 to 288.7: -0.158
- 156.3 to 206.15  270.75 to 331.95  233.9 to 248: 0.058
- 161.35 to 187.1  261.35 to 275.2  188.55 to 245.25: 0.069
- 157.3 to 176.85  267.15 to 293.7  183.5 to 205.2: -0.059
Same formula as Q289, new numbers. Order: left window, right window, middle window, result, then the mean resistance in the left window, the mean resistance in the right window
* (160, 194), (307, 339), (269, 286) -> -3.51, 205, 219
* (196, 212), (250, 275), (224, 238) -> 1.54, 233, 272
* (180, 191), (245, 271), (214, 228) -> 0.90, 210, 261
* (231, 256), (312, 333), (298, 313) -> -0.19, 225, 223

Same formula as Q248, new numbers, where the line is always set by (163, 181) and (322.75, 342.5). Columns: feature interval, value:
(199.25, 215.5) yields -0.154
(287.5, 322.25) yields -0.064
